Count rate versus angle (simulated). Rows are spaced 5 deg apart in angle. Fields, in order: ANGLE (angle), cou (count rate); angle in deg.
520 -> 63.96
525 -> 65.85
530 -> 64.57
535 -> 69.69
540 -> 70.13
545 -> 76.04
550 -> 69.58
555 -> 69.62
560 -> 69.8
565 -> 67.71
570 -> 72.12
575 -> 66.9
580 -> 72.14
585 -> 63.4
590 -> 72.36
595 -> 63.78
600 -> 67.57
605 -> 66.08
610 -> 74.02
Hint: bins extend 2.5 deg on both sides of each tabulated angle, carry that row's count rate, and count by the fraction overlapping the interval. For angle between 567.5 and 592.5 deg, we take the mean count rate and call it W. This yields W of 69.4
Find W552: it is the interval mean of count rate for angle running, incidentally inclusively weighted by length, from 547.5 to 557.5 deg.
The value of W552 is 69.6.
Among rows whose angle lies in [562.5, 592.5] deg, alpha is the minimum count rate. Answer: 63.4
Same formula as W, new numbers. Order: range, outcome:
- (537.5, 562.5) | 71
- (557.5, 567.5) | 68.8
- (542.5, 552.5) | 72.8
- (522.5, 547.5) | 69.3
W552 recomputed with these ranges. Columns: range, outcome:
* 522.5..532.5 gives 65.2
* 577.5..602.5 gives 67.8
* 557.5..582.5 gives 69.7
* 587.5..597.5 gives 68.1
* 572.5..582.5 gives 69.5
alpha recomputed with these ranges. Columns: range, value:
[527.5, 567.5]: 64.57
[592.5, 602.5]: 63.78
